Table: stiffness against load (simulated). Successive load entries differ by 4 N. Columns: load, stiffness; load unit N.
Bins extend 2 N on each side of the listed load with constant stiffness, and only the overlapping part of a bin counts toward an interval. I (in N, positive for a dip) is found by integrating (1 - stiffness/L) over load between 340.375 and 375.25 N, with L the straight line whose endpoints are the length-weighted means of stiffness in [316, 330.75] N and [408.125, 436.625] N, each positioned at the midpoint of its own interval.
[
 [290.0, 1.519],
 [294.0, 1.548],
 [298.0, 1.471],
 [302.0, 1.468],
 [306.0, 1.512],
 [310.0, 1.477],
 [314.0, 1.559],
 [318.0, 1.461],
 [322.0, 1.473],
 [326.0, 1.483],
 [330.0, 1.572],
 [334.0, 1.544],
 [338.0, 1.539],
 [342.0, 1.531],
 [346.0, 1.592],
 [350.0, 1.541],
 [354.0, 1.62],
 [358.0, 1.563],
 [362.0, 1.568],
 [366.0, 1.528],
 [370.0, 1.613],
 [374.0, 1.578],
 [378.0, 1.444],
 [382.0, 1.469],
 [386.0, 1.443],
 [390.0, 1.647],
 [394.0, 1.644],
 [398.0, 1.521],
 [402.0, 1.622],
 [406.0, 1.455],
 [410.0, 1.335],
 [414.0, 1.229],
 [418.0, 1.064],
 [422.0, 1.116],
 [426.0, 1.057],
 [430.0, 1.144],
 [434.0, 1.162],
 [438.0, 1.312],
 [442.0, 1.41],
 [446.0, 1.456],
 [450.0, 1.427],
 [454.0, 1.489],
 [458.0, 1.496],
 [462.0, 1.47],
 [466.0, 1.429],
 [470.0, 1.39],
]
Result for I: -5.0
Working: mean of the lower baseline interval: 1.49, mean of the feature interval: 1.57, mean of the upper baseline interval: 1.16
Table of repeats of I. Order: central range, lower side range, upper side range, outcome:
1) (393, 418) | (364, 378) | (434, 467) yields 1.2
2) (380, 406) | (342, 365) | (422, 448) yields -2.5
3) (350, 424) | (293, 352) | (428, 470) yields -1.2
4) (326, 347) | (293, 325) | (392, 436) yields -1.5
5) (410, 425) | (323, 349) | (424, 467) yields 2.6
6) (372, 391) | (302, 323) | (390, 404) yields 0.9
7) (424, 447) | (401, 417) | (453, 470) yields 2.8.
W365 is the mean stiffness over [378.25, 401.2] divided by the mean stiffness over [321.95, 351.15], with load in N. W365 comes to 1.0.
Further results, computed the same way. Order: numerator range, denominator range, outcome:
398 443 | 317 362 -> 0.83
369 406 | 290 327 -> 1.03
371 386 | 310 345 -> 0.99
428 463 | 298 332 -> 0.91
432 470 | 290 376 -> 0.92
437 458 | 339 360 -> 0.91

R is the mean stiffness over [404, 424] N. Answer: 1.24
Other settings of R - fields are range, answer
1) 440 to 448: 1.43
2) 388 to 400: 1.6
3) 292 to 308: 1.5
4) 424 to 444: 1.22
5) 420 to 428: 1.09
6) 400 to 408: 1.54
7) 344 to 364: 1.58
